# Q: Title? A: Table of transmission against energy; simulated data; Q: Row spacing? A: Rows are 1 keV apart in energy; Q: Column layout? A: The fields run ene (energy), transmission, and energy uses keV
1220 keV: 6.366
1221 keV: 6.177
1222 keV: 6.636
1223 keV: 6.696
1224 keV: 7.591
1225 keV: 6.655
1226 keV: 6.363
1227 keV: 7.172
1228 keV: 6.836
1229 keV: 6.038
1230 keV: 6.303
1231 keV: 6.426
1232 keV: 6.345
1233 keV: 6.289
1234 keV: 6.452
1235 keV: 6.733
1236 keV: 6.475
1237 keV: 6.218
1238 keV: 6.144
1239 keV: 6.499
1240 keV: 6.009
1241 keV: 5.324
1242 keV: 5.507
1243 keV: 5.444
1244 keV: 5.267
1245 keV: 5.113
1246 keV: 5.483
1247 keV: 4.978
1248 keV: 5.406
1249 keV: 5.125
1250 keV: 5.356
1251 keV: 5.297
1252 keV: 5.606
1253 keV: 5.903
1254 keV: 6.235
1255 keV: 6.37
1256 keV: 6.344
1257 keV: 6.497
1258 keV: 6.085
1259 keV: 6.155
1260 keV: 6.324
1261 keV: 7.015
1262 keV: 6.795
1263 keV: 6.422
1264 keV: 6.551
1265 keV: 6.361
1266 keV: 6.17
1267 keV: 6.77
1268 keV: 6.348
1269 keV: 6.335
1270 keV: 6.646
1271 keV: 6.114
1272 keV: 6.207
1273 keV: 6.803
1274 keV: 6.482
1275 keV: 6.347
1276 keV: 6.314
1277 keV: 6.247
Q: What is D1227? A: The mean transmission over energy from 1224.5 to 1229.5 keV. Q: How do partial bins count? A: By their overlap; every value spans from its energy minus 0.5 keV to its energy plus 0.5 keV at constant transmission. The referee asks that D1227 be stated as 6.61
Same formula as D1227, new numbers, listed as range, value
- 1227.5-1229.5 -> 6.44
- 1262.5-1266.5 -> 6.38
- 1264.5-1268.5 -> 6.41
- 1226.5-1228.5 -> 7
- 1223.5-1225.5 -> 7.12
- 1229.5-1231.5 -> 6.36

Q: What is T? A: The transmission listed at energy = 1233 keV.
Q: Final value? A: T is 6.289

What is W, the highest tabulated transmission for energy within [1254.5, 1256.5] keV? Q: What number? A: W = 6.37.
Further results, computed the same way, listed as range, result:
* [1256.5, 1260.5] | 6.497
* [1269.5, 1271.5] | 6.646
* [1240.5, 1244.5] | 5.507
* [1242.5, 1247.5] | 5.483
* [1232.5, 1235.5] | 6.733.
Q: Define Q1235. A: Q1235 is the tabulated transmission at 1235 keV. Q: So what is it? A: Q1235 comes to 6.733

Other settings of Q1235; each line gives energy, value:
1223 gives 6.696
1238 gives 6.144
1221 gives 6.177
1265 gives 6.361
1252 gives 5.606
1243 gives 5.444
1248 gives 5.406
